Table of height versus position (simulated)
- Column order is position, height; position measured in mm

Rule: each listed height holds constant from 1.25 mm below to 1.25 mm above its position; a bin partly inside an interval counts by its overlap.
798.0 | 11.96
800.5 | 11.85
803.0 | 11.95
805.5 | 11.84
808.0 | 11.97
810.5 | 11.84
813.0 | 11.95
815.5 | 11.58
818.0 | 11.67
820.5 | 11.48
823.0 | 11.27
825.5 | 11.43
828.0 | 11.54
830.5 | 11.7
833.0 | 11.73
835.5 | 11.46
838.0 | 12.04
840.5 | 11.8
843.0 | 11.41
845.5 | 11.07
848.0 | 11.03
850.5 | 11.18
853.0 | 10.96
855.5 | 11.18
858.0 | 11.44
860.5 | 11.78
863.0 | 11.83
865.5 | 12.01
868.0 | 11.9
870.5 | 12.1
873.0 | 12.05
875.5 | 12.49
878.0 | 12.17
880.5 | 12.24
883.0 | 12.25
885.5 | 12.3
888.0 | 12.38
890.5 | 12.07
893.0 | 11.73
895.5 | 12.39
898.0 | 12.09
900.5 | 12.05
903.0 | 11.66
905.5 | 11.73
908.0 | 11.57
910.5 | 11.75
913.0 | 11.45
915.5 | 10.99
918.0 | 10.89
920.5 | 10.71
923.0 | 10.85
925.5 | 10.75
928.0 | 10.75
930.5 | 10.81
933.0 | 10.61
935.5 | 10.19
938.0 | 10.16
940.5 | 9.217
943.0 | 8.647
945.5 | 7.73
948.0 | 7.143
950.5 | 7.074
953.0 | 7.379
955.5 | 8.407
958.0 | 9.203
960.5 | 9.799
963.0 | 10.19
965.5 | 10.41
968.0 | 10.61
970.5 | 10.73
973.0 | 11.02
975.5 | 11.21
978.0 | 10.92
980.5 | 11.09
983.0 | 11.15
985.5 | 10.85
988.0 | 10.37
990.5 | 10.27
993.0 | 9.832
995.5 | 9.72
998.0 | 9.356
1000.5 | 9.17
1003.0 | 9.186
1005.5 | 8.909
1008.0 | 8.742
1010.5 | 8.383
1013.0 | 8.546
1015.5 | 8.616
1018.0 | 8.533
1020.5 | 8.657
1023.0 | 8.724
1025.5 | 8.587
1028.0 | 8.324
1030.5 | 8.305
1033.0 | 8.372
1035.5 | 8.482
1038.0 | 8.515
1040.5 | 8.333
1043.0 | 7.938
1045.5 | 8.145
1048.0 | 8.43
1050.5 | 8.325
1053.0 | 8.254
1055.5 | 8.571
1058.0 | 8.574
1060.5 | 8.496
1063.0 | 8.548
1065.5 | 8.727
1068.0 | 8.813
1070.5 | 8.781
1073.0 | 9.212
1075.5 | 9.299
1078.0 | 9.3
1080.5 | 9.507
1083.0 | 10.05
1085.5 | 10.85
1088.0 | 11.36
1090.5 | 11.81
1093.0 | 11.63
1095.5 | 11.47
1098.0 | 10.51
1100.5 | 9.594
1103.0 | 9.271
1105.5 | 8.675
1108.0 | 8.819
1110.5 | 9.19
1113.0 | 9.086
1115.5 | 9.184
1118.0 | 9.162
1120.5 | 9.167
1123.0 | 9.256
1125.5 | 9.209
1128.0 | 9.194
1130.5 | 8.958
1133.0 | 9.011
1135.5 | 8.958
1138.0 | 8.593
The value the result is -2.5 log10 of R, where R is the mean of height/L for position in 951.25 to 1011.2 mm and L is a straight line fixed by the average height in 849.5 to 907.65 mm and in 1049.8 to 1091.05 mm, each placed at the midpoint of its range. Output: 0.069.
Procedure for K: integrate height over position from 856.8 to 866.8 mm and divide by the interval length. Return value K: 11.8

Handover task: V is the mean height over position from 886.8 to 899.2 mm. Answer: 12.1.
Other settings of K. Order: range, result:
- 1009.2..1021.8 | 8.55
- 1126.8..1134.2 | 9.05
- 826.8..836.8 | 11.6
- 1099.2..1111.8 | 9.12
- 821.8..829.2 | 11.4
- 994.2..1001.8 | 9.42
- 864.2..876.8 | 12.1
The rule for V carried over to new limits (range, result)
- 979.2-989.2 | 10.9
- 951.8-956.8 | 7.91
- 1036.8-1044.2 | 8.26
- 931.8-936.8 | 10.4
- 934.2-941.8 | 9.85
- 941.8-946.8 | 8.17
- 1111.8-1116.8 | 9.14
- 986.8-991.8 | 10.3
